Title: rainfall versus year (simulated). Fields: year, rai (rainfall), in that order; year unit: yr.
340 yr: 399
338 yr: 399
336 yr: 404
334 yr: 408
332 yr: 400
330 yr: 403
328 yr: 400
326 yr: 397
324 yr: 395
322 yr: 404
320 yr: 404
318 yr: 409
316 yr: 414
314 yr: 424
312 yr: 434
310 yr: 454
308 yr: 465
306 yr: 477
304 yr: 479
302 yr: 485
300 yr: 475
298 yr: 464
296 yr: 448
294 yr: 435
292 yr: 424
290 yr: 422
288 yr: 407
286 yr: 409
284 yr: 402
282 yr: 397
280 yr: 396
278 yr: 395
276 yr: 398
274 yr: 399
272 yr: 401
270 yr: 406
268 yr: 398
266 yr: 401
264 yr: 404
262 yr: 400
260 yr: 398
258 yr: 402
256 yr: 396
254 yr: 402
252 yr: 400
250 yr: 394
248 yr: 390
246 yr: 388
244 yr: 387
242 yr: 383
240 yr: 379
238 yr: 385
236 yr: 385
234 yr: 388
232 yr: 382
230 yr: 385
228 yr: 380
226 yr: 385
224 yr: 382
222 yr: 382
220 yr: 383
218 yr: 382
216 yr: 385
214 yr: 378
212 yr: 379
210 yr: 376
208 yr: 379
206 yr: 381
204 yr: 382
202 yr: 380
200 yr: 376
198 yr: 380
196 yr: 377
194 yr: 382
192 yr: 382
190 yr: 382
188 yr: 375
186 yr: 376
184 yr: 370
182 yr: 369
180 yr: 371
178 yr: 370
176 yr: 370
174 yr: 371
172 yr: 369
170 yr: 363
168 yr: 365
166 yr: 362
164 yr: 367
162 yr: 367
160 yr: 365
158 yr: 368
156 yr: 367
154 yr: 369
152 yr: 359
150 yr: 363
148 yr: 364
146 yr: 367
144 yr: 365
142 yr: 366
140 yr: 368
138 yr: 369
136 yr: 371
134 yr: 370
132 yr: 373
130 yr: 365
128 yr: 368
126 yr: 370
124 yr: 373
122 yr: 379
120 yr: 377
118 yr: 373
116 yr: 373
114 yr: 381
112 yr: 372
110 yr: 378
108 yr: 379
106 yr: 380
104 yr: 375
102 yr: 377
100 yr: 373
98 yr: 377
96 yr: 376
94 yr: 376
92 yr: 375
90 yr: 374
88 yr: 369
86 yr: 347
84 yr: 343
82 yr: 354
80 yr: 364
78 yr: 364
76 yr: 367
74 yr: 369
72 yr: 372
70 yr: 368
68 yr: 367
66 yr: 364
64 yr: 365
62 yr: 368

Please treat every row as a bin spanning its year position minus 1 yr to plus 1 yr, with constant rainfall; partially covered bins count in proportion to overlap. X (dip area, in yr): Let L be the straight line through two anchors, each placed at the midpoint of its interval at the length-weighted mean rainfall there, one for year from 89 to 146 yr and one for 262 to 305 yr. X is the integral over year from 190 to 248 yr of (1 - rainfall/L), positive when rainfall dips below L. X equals 2.91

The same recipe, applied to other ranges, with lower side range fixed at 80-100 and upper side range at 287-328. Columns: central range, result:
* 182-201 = 1.0 yr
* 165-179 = 0.9 yr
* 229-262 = 2.0 yr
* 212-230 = 1.1 yr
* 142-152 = 0.5 yr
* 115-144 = 0.6 yr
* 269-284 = 0.9 yr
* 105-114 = -0.1 yr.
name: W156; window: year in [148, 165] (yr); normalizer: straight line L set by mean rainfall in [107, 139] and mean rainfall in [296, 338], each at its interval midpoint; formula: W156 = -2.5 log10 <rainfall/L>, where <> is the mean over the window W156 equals 0.05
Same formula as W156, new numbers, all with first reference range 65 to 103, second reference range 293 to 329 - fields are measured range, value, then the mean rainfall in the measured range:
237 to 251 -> 0.08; 387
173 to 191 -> 0.07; 373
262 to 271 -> 0.06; 402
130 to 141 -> 0.04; 370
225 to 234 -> 0.08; 384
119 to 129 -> 0.02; 373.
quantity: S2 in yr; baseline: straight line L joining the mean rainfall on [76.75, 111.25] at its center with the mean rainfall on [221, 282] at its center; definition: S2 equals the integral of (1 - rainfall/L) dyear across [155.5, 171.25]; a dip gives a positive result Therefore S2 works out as 0.6 yr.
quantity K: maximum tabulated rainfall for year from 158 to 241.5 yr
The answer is 388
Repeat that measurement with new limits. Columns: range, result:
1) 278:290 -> 422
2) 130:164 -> 373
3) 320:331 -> 404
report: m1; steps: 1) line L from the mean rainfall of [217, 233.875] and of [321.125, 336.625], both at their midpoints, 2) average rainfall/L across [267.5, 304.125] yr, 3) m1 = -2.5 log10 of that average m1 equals -0.08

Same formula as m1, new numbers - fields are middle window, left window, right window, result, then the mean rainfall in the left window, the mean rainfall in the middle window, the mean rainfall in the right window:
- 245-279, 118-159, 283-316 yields 0.07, 369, 398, 443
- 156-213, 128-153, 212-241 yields 0.00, 367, 373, 383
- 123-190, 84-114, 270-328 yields 0.06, 373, 368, 425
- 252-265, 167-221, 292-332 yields 0.02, 376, 400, 434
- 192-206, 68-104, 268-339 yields 0.04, 368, 380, 421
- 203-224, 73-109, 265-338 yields 0.05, 369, 381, 420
